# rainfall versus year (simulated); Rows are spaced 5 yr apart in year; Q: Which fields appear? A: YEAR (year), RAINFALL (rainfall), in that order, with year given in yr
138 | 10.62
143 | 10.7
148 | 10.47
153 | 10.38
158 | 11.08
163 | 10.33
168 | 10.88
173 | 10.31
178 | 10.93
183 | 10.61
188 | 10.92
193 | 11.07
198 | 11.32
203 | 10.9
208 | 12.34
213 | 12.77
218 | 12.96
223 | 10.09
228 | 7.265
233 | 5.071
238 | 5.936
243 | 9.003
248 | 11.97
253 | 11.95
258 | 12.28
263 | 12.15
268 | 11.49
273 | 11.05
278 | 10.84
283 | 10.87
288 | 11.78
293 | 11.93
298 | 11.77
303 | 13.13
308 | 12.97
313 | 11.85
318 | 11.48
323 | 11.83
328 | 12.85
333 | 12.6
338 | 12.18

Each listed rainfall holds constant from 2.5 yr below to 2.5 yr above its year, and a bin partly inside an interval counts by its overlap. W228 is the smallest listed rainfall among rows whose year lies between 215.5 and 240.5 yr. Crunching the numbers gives 5.071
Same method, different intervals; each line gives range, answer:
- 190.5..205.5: 10.9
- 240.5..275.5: 9.003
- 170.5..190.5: 10.31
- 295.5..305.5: 11.77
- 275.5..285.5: 10.84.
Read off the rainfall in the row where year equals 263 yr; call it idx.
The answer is 12.15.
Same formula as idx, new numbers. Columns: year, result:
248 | 11.97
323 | 11.83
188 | 10.92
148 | 10.47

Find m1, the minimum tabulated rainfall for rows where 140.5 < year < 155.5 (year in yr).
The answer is 10.38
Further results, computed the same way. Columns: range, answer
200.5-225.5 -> 10.09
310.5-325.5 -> 11.48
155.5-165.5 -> 10.33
